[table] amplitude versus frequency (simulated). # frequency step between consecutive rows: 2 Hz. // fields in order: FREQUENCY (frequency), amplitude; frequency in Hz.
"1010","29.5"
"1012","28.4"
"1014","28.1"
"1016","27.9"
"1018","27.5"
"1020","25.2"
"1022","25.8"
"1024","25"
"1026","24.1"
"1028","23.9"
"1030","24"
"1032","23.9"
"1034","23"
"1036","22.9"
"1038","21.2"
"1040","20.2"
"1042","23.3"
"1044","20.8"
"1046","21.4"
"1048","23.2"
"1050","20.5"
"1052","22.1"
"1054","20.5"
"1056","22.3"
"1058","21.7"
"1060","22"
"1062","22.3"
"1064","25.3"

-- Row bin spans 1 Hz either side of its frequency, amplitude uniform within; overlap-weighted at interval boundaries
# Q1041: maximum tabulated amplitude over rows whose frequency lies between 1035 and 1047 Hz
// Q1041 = 23.3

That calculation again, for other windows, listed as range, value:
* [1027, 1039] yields 24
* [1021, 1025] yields 25.8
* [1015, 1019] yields 27.9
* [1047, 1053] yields 23.2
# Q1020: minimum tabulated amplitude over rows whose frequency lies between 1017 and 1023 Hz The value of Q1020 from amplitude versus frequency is 25.2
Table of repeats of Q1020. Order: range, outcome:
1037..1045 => 20.2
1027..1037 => 22.9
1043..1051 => 20.5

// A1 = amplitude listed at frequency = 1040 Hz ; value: 20.2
